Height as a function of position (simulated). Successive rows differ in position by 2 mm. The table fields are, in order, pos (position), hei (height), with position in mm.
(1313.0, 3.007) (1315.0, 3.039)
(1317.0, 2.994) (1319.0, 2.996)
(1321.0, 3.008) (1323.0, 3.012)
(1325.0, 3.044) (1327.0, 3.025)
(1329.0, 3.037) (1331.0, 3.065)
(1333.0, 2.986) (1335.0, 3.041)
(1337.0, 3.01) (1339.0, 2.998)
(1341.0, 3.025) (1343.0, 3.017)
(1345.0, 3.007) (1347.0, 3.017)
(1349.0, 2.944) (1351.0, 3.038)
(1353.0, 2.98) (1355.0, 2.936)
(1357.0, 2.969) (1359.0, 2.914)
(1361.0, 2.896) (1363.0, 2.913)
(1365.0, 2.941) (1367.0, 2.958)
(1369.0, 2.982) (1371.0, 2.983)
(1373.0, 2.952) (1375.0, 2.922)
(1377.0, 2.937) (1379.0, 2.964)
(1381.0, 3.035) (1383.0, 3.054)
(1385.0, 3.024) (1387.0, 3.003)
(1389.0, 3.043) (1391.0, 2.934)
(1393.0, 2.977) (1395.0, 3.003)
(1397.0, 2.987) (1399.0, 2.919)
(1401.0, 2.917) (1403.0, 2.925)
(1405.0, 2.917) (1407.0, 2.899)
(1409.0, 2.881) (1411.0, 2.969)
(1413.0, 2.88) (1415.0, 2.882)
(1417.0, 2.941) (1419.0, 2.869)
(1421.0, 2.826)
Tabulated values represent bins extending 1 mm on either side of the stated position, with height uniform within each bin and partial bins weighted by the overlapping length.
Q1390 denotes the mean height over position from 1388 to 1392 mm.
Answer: 2.99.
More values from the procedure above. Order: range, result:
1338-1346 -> 3.01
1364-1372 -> 2.97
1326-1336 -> 3.03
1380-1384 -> 3.04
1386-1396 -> 2.99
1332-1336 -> 3.01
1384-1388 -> 3.01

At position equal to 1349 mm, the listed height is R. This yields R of 2.944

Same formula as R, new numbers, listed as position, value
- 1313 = 3.007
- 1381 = 3.035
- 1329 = 3.037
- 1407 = 2.899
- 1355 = 2.936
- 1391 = 2.934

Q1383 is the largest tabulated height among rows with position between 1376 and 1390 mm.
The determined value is 3.054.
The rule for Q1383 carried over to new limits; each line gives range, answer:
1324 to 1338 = 3.065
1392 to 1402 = 3.003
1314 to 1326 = 3.044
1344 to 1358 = 3.038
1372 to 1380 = 2.964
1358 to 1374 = 2.983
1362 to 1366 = 2.941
